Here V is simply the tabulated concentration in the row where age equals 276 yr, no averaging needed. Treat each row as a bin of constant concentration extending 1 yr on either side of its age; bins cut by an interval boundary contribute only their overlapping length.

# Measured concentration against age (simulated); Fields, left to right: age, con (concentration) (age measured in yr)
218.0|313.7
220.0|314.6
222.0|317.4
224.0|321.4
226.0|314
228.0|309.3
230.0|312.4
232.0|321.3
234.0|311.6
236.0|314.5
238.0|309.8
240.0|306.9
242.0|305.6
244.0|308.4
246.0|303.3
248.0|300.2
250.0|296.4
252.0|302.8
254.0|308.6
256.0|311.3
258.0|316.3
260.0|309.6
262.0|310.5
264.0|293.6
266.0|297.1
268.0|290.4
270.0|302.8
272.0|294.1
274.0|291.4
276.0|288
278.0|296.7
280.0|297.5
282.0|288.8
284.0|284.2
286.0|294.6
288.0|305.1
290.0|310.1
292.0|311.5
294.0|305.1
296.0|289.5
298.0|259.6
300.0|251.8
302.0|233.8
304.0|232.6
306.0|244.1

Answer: 288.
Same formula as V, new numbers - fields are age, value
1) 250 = 296.4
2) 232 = 321.3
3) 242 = 305.6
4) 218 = 313.7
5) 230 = 312.4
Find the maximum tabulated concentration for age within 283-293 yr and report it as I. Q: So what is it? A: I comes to 311.5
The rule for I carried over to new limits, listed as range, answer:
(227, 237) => 321.3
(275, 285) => 297.5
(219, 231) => 321.4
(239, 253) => 308.4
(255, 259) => 316.3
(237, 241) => 309.8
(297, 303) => 259.6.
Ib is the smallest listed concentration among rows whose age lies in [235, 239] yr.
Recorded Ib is 309.8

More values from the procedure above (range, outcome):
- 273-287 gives 284.2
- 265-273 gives 290.4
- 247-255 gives 296.4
